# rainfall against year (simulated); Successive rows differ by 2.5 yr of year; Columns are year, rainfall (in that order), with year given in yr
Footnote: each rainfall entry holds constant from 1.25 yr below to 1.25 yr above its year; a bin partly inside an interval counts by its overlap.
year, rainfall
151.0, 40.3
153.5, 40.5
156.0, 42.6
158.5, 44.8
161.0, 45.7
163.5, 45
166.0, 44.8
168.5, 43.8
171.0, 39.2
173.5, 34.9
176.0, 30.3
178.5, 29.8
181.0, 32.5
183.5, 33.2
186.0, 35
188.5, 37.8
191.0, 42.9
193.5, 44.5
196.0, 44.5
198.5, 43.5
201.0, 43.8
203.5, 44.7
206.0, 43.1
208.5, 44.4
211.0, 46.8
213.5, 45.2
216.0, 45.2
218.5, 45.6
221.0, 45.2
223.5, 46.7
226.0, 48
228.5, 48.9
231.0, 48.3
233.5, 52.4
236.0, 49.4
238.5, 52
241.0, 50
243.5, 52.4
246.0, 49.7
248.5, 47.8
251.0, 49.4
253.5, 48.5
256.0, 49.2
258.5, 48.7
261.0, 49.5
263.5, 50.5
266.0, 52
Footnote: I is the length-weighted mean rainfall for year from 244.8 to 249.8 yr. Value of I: 48.7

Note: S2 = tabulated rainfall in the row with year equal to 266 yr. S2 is 52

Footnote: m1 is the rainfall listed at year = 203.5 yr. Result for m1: 44.7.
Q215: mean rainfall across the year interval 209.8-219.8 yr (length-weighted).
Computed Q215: 45.7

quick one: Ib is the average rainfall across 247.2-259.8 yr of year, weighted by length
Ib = 48.7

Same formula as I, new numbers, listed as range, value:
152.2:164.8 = 43.7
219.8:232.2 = 47.4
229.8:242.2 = 50.4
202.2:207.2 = 43.9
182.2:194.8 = 38.7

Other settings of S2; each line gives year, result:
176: 30.3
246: 49.7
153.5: 40.5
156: 42.6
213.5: 45.2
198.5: 43.5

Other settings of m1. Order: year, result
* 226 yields 48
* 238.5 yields 52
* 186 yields 35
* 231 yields 48.3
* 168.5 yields 43.8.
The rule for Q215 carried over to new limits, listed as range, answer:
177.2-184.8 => 31.8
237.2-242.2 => 51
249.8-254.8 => 48.9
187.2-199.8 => 42.6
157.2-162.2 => 45.2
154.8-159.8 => 43.7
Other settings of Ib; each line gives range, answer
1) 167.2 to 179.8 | 35.6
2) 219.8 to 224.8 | 46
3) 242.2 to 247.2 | 51.1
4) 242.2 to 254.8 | 49.6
